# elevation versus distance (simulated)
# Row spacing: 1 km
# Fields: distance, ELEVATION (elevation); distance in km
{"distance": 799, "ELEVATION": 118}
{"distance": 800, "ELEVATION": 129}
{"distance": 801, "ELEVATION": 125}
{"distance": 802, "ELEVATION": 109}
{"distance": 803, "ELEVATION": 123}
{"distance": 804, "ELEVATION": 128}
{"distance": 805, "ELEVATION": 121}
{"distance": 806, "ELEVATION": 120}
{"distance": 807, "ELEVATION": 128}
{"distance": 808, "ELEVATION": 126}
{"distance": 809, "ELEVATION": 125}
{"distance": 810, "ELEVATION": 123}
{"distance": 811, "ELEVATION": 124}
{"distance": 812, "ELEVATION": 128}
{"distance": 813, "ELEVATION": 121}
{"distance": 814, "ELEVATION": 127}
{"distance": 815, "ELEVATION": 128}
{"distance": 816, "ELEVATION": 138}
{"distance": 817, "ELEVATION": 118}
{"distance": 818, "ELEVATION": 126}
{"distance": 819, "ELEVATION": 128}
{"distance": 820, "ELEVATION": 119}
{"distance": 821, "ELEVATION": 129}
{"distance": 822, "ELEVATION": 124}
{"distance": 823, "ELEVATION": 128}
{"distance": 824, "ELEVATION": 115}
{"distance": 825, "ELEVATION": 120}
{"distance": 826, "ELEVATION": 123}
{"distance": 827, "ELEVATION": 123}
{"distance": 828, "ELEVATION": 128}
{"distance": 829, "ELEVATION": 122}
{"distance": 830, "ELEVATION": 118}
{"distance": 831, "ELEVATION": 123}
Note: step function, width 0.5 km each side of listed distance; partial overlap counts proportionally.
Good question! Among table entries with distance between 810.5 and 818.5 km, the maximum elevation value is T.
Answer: 138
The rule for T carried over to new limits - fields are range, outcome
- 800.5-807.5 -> 128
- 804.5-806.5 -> 121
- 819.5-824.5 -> 129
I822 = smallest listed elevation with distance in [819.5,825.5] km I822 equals 115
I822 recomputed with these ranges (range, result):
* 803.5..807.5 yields 120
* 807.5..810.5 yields 123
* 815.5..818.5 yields 118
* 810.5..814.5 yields 121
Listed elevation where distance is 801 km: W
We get 125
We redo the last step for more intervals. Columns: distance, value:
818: 126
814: 127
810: 123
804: 128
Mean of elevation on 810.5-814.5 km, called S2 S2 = 125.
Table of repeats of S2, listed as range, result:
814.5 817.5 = 128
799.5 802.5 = 121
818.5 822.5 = 125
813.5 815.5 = 128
